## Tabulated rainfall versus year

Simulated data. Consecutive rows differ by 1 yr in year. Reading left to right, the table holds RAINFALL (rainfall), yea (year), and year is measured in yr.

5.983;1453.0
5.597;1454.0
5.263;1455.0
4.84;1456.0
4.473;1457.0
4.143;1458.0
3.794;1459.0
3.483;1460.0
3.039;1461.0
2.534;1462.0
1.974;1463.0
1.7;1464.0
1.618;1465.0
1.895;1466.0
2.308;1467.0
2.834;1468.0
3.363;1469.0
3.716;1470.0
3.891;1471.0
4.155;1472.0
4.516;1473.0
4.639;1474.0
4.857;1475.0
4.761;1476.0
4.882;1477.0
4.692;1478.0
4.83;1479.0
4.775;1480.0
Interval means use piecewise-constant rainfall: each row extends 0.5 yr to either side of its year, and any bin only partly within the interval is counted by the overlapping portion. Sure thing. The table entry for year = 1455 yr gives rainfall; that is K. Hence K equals 5.263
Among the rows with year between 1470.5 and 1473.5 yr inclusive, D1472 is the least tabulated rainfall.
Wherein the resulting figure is 3.891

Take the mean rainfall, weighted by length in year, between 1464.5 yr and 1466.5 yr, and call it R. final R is 1.76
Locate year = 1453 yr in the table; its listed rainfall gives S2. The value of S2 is 5.983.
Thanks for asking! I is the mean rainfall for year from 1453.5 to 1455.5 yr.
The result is 5.43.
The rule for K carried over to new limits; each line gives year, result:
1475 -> 4.857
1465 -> 1.618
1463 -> 1.974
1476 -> 4.761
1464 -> 1.7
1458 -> 4.143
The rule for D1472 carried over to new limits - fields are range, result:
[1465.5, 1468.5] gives 1.895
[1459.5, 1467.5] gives 1.618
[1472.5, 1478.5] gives 4.516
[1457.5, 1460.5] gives 3.483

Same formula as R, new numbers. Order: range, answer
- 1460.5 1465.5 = 2.17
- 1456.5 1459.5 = 4.14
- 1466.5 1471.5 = 3.22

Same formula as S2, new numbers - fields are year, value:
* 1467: 2.308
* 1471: 3.891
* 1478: 4.692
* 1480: 4.775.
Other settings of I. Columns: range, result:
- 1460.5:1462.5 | 2.79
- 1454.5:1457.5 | 4.86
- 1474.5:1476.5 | 4.81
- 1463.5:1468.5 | 2.07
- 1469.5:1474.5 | 4.18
